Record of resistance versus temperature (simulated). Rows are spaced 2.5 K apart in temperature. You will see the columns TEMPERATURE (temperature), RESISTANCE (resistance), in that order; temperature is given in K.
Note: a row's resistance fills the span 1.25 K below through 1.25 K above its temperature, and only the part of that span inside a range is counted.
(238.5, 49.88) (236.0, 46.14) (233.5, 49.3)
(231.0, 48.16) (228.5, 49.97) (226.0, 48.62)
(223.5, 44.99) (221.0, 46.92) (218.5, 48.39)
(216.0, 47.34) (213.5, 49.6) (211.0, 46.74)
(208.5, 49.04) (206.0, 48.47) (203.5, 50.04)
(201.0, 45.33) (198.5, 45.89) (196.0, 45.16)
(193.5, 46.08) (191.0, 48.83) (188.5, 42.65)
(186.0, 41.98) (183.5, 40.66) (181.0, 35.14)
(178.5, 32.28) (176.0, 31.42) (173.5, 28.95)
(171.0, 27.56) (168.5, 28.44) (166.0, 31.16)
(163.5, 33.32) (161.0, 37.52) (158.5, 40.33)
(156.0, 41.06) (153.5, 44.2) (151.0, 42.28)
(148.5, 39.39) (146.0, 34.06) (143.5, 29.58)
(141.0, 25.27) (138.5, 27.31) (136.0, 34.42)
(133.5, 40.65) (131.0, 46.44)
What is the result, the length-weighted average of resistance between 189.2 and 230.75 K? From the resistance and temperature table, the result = 47.5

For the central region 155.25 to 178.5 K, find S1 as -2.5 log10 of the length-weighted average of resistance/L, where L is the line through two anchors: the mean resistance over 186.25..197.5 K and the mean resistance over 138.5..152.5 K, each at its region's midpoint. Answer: 0.17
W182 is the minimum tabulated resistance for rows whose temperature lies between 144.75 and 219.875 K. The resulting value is 27.56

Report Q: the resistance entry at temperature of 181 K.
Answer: 35.14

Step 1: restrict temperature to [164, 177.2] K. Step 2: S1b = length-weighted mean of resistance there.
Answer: 29.7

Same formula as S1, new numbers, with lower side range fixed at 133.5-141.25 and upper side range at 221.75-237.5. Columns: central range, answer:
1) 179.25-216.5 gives -0.076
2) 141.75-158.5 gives -0.135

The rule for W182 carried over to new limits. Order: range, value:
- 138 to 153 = 25.27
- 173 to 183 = 28.95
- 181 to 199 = 35.14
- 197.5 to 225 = 44.99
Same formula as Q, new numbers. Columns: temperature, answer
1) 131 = 46.44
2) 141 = 25.27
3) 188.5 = 42.65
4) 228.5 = 49.97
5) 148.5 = 39.39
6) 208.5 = 49.04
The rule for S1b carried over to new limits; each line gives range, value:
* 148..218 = 40.8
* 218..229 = 47.6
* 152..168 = 37.6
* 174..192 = 38.4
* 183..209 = 45.9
